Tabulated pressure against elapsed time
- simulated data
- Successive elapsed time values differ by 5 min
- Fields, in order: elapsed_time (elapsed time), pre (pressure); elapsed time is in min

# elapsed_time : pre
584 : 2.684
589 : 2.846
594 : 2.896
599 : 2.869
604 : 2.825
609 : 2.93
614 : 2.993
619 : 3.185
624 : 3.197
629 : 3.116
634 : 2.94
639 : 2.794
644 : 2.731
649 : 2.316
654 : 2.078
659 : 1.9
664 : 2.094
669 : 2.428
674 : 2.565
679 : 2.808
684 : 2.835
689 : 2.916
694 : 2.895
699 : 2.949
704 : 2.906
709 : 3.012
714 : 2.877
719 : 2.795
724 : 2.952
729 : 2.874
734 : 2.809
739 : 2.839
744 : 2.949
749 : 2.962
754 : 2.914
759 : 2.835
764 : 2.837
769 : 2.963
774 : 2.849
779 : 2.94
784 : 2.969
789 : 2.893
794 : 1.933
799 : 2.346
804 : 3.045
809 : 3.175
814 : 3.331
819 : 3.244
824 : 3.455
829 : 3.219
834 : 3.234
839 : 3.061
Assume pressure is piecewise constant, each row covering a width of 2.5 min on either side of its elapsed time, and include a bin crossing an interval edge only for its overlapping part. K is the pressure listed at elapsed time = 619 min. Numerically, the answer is 3.185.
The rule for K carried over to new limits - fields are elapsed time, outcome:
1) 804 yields 3.045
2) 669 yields 2.428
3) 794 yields 1.933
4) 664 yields 2.094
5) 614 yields 2.993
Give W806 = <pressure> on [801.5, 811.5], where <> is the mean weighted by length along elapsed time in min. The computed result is 3.11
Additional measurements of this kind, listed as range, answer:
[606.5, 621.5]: 3.04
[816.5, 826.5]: 3.35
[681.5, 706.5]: 2.9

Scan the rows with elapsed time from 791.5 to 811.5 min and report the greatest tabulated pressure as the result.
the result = 3.175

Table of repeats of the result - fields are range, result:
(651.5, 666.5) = 2.094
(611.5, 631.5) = 3.197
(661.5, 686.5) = 2.835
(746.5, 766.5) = 2.962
